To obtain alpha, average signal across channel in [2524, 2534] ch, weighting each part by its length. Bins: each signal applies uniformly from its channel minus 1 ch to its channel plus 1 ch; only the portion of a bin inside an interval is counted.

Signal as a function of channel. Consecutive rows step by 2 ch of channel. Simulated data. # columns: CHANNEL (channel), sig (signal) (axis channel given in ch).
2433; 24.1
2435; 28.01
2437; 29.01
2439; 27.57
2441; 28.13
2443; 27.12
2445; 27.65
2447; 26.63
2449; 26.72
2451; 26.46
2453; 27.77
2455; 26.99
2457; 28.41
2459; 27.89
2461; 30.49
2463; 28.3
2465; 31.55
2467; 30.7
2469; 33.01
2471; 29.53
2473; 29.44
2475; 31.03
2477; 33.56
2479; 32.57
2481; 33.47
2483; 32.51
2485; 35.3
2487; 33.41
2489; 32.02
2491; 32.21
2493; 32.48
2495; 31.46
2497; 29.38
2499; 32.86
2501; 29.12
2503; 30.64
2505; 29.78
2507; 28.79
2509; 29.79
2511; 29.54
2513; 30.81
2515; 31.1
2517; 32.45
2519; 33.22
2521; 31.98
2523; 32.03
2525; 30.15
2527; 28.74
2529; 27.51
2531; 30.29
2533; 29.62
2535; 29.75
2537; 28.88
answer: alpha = 29.3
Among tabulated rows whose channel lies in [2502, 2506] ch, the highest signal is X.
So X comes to 30.64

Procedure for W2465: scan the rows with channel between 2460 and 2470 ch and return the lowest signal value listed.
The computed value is 28.3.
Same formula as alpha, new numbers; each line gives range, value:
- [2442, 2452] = 26.9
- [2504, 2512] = 29.5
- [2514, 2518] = 31.8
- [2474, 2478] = 32.3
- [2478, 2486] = 33.5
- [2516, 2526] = 32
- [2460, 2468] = 30.3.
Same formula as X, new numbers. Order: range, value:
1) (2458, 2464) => 30.49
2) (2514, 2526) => 33.22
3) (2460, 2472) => 33.01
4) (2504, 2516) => 31.1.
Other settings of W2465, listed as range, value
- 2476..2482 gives 32.57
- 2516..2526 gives 30.15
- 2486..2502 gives 29.12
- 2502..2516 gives 28.79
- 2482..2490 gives 32.02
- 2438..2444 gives 27.12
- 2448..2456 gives 26.46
